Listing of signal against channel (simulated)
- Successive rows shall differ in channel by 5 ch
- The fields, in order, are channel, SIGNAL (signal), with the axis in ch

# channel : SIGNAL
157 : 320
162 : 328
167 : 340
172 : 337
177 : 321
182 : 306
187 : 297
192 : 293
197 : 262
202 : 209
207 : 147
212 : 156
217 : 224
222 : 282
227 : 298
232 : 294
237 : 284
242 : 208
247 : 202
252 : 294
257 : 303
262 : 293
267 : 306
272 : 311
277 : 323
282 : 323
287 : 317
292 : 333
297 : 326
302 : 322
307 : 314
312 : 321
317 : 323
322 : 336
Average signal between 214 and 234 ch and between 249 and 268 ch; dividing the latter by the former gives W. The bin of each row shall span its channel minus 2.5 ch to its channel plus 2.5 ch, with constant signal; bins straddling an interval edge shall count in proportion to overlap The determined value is 1.09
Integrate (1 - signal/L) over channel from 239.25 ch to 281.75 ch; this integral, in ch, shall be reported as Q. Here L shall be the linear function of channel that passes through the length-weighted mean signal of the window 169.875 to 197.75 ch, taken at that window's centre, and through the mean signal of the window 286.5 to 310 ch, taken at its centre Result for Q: 4.7 ch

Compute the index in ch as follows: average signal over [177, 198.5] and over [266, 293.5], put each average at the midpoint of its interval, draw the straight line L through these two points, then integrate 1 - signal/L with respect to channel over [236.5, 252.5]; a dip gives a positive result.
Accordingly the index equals 3.78 ch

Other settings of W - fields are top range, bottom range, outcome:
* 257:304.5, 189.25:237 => 1.30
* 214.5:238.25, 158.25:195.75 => 0.87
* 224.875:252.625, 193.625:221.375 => 1.25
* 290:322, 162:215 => 1.20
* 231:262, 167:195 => 0.85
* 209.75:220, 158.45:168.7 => 0.59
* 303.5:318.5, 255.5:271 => 1.06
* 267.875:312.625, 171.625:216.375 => 1.26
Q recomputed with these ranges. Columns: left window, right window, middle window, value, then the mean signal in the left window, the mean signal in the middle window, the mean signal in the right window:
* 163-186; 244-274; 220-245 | 2.1 ch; 324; 272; 283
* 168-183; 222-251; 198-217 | 7.0 ch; 325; 185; 261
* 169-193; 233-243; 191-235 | 6.5 ch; 313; 239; 259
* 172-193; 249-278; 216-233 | 1.6 ch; 309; 277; 302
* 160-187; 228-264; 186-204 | 2.6 ch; 324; 264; 269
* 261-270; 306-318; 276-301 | -1.1 ch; 301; 324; 320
